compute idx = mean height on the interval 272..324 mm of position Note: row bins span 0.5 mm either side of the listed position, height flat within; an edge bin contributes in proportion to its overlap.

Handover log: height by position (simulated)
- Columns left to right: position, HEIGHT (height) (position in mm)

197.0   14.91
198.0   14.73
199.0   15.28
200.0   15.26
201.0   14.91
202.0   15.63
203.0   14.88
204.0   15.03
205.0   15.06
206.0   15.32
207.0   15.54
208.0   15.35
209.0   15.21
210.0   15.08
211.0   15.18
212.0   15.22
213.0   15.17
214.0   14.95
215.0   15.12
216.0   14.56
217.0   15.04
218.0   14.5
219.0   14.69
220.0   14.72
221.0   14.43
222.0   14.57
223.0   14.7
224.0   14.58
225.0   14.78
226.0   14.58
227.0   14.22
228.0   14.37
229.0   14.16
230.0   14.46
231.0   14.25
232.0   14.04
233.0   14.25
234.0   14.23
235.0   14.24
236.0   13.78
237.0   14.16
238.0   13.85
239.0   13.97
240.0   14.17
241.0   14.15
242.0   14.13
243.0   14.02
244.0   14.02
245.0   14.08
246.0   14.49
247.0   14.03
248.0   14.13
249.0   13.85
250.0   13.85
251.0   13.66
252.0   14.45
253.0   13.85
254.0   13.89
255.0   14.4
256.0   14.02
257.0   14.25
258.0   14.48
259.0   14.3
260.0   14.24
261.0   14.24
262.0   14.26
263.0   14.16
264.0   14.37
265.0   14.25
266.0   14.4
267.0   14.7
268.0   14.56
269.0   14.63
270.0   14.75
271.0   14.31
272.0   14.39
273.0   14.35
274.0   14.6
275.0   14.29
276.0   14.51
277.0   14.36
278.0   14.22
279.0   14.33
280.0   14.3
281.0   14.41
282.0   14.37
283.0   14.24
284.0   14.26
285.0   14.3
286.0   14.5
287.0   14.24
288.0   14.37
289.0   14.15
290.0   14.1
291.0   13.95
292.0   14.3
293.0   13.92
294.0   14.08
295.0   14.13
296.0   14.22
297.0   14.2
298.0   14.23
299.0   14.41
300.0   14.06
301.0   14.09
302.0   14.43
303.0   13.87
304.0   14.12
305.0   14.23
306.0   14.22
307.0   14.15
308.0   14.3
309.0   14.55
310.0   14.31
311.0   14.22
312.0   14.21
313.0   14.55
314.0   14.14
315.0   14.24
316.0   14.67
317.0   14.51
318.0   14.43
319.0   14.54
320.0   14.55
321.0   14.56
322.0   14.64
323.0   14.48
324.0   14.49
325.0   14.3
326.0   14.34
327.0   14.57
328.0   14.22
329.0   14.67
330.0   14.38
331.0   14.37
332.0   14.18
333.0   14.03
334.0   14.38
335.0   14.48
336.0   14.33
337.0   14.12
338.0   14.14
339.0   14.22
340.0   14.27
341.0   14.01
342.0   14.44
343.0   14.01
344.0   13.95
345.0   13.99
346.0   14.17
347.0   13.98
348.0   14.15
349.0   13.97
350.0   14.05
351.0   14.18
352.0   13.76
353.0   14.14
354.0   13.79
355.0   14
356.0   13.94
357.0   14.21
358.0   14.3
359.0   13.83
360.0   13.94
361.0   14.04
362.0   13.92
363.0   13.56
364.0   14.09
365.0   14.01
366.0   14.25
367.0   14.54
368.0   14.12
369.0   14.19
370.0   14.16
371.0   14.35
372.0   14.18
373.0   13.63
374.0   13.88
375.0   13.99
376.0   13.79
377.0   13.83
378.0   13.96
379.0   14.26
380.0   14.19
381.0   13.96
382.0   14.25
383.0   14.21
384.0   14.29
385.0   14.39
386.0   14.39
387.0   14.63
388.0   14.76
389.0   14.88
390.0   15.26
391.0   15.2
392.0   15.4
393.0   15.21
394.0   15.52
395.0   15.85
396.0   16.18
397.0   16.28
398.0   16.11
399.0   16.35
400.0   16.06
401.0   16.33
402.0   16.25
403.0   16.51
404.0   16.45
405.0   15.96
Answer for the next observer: 14.3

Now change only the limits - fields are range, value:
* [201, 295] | 14.4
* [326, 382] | 14.1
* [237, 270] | 14.2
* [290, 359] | 14.2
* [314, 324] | 14.5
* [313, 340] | 14.4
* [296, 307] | 14.2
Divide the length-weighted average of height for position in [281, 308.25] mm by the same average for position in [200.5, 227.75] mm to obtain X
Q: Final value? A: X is 1.0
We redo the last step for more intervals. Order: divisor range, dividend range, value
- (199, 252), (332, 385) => 0.97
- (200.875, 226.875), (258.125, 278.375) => 0.96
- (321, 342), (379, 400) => 1.05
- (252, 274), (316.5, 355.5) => 0.99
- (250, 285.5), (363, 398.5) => 1.02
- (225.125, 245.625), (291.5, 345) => 1.01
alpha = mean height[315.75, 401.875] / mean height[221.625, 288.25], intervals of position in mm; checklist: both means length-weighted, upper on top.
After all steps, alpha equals 1.01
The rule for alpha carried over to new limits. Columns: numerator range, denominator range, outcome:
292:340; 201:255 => 0.99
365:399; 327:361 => 1.03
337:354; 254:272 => 0.98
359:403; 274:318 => 1.03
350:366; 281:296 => 0.98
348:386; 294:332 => 0.98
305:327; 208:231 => 0.98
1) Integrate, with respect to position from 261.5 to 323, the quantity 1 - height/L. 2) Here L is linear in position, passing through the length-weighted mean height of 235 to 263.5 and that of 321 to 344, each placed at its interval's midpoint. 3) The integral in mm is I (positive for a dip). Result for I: -0.5 mm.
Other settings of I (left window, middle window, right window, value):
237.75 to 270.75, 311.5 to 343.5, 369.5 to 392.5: -0.17 mm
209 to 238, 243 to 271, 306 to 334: 0.53 mm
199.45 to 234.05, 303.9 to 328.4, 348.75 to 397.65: 0.24 mm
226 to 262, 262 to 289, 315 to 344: -0.31 mm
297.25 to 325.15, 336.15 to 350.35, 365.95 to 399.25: 0.36 mm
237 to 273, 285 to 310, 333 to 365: -0.10 mm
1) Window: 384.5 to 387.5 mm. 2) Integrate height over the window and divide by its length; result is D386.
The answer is 14.5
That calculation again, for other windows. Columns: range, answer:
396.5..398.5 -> 16.2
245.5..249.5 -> 14.1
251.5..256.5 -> 14.1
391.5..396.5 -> 15.6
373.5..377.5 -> 13.9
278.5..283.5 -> 14.3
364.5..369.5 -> 14.2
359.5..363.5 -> 13.9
